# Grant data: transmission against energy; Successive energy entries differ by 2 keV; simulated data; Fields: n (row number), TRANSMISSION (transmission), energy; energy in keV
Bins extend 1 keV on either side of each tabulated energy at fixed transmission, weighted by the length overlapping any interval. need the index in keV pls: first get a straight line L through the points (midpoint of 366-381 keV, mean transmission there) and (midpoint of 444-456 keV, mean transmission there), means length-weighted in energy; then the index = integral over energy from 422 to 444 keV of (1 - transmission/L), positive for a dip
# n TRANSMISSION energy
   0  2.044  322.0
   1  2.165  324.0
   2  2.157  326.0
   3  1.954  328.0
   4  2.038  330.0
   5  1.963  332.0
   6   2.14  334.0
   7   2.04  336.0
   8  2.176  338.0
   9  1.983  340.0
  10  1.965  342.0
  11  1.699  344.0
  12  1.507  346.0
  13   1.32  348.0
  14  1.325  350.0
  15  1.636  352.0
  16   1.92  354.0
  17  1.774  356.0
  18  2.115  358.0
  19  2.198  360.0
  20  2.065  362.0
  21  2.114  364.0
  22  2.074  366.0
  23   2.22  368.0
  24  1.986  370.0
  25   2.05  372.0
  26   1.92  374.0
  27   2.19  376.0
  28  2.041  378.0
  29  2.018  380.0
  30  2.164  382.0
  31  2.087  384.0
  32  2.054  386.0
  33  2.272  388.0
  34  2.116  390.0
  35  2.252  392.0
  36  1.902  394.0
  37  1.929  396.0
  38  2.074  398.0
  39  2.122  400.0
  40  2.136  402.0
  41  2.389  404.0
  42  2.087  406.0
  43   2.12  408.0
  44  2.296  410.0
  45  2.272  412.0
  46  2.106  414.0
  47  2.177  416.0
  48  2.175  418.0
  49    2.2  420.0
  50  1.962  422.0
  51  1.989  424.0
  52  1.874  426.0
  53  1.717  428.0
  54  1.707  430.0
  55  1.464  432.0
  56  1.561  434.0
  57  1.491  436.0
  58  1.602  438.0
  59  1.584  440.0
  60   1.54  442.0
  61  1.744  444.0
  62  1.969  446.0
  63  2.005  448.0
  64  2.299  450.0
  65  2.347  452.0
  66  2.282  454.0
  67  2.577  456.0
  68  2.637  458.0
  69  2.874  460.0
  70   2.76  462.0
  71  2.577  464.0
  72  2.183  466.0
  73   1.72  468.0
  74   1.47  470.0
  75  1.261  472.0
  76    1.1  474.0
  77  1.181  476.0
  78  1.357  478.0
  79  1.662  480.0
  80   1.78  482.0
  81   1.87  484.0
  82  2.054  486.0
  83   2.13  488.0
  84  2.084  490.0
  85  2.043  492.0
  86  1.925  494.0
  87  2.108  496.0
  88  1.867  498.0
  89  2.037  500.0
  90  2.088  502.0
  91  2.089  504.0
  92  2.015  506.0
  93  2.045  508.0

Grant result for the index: 4.91 keV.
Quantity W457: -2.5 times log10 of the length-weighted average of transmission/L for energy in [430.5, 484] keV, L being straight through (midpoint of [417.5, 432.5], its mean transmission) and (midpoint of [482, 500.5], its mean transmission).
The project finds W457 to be 0.034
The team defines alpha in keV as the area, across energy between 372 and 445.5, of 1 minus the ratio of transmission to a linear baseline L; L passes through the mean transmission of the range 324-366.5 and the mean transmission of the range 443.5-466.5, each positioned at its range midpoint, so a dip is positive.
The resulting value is 6.3 keV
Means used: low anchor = 1.92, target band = 1.98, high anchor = 2.37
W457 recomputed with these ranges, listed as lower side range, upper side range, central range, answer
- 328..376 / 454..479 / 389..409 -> -0.09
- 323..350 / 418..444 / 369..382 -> -0.11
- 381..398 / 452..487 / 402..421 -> -0.07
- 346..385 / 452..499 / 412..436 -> 0.04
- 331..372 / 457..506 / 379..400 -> -0.09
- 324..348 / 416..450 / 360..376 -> -0.10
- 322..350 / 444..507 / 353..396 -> -0.07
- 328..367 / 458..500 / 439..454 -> -0.02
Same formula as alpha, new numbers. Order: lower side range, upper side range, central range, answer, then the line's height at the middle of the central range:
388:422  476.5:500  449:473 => -3.32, 1.97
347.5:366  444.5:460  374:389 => -0.97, 1.98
